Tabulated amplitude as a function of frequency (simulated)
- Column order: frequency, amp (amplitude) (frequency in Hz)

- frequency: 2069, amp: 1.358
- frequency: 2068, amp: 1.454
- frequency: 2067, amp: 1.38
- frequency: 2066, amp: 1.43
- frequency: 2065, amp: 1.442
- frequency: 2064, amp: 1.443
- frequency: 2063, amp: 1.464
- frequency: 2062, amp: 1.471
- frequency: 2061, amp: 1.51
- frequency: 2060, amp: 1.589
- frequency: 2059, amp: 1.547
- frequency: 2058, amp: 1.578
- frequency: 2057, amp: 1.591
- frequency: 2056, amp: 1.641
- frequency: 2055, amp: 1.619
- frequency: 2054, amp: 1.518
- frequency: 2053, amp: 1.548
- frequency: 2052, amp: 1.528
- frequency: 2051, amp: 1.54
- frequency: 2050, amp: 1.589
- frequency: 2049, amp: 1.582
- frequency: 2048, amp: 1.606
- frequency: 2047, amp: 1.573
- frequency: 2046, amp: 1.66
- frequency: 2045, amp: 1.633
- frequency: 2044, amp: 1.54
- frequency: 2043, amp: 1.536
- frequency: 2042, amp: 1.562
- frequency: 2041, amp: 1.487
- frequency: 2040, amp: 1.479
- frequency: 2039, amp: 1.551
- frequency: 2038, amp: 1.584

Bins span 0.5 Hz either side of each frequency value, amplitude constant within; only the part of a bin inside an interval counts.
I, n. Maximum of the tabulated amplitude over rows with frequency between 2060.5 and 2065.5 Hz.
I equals 1.51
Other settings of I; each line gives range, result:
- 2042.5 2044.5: 1.54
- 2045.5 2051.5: 1.66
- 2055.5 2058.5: 1.641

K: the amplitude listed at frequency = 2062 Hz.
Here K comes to 1.471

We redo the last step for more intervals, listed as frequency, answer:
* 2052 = 1.528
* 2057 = 1.591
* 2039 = 1.551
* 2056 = 1.641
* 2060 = 1.589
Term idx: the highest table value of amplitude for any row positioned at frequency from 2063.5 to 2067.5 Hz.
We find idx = 1.443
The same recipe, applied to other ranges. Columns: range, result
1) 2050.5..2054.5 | 1.548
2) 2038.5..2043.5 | 1.562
